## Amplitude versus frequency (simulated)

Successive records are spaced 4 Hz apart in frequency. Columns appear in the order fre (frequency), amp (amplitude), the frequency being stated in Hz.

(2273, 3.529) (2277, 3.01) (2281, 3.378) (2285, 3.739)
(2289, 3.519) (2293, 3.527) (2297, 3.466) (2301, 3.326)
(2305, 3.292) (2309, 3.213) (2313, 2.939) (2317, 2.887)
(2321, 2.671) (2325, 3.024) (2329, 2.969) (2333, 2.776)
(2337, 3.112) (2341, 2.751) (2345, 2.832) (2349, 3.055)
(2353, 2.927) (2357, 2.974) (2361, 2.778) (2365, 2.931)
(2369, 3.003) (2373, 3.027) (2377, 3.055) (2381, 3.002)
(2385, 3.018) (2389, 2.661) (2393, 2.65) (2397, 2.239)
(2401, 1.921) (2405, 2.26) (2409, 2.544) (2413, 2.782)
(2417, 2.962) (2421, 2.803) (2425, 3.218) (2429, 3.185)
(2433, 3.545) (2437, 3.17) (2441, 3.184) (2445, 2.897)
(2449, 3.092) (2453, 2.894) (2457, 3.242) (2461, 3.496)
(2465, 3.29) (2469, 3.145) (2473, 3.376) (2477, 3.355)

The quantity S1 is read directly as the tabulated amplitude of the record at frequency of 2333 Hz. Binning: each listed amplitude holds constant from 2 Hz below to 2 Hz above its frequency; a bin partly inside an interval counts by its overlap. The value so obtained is 2.776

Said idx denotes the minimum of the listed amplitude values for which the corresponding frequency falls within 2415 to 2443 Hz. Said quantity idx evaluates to 2.803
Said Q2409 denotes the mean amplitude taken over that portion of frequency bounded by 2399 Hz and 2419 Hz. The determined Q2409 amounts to 2.49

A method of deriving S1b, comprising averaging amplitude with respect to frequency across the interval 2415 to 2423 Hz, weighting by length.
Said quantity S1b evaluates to 2.88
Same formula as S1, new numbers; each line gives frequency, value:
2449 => 3.092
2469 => 3.145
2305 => 3.292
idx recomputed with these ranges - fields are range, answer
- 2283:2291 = 3.519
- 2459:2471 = 3.145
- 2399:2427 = 1.921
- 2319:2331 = 2.671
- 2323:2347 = 2.751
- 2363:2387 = 2.931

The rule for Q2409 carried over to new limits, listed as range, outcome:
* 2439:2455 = 3.02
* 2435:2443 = 3.18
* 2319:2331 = 2.89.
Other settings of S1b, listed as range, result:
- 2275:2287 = 3.38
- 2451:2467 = 3.23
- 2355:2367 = 2.89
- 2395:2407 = 2.14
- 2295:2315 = 3.25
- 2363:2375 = 2.99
